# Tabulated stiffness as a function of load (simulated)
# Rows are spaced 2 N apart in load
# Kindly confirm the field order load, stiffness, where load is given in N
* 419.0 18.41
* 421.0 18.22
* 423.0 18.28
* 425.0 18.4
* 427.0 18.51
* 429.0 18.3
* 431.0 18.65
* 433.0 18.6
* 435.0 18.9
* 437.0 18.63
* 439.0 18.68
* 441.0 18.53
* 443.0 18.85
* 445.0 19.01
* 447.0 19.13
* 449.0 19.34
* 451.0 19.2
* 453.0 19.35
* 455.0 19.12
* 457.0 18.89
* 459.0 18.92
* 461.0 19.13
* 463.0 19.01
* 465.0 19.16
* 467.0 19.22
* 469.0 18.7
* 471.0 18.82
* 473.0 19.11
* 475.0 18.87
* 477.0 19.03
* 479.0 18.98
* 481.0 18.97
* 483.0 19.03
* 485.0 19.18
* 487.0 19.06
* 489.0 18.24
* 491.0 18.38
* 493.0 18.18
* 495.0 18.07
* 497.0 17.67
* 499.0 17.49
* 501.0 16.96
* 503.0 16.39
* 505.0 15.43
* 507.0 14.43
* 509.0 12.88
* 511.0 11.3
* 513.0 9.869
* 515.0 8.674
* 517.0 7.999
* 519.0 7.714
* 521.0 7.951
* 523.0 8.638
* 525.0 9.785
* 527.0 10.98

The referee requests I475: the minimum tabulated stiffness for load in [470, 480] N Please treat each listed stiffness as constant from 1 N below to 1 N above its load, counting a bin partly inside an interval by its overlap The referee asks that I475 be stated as 18.82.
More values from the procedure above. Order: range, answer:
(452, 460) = 18.89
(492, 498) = 17.67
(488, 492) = 18.24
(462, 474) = 18.7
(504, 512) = 11.3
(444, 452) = 19.01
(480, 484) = 18.97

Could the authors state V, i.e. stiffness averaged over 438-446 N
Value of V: 18.8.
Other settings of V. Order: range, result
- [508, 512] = 12.1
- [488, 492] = 18.3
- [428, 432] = 18.5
